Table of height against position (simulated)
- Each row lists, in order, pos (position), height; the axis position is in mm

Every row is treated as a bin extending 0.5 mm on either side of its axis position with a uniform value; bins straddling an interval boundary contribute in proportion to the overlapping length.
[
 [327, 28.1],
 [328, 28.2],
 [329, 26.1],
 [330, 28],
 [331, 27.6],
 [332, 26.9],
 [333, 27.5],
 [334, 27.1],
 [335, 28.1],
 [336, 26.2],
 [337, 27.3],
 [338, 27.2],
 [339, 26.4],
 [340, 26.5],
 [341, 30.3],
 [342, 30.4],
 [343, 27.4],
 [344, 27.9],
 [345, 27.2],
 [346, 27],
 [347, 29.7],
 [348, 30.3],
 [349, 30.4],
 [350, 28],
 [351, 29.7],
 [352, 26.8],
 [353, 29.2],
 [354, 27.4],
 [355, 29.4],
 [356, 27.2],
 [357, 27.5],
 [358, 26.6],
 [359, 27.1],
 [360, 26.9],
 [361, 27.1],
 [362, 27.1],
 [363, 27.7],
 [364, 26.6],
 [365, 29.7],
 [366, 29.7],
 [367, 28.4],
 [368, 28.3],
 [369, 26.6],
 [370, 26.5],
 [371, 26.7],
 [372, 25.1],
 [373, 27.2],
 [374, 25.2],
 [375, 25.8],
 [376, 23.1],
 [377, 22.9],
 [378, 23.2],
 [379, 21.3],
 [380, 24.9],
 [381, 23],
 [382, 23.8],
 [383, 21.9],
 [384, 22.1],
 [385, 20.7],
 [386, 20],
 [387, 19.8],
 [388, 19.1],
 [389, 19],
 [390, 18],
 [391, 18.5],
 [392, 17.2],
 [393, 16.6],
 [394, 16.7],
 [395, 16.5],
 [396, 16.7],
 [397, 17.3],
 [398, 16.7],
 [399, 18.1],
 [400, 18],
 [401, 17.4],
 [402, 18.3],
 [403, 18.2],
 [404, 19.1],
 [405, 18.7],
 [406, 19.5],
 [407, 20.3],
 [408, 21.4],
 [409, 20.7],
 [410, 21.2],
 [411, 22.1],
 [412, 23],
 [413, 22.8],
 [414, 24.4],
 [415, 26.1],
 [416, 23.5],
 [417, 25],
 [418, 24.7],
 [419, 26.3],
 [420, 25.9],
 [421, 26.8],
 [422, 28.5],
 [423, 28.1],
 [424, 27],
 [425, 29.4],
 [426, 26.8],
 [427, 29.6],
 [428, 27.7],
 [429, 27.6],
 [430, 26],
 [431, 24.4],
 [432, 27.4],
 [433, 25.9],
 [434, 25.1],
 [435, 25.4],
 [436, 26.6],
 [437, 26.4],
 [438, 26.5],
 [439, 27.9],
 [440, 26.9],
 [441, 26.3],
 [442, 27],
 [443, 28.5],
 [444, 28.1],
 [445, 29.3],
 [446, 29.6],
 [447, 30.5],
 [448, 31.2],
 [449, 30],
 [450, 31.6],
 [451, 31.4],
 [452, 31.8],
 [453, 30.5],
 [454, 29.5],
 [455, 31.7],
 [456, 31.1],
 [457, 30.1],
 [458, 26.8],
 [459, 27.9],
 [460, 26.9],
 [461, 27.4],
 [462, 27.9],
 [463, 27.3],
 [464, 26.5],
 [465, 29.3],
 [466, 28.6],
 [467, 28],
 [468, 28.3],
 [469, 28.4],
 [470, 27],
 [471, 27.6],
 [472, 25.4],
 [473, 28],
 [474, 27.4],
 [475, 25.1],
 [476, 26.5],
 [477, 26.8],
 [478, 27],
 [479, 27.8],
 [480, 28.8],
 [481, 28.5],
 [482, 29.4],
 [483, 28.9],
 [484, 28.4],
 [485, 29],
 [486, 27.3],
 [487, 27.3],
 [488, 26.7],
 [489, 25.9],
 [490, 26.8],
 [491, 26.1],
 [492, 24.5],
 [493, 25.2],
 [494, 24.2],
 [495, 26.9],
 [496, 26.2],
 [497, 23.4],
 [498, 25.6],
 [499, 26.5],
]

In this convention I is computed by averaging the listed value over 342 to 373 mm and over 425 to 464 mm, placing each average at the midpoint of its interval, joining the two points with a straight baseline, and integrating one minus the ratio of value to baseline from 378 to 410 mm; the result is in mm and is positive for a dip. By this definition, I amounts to 9.8 mm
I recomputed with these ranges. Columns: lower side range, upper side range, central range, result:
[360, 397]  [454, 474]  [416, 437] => -0.57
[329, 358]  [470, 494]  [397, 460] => 4.02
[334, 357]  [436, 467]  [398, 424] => 5.68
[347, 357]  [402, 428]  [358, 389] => 2.60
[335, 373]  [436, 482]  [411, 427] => 1.28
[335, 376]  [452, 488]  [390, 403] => 4.87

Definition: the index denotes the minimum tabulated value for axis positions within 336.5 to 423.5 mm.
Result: 16.5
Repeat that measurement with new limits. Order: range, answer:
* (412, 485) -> 22.8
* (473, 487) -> 25.1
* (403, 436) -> 18.2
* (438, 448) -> 26.3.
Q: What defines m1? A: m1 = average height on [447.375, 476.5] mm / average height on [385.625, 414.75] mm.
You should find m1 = 1.5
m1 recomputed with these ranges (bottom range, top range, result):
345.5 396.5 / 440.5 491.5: 1.15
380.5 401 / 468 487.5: 1.46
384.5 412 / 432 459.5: 1.52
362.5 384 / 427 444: 1.05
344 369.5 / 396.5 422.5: 0.77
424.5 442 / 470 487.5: 1.03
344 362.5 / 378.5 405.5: 0.68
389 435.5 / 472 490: 1.22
